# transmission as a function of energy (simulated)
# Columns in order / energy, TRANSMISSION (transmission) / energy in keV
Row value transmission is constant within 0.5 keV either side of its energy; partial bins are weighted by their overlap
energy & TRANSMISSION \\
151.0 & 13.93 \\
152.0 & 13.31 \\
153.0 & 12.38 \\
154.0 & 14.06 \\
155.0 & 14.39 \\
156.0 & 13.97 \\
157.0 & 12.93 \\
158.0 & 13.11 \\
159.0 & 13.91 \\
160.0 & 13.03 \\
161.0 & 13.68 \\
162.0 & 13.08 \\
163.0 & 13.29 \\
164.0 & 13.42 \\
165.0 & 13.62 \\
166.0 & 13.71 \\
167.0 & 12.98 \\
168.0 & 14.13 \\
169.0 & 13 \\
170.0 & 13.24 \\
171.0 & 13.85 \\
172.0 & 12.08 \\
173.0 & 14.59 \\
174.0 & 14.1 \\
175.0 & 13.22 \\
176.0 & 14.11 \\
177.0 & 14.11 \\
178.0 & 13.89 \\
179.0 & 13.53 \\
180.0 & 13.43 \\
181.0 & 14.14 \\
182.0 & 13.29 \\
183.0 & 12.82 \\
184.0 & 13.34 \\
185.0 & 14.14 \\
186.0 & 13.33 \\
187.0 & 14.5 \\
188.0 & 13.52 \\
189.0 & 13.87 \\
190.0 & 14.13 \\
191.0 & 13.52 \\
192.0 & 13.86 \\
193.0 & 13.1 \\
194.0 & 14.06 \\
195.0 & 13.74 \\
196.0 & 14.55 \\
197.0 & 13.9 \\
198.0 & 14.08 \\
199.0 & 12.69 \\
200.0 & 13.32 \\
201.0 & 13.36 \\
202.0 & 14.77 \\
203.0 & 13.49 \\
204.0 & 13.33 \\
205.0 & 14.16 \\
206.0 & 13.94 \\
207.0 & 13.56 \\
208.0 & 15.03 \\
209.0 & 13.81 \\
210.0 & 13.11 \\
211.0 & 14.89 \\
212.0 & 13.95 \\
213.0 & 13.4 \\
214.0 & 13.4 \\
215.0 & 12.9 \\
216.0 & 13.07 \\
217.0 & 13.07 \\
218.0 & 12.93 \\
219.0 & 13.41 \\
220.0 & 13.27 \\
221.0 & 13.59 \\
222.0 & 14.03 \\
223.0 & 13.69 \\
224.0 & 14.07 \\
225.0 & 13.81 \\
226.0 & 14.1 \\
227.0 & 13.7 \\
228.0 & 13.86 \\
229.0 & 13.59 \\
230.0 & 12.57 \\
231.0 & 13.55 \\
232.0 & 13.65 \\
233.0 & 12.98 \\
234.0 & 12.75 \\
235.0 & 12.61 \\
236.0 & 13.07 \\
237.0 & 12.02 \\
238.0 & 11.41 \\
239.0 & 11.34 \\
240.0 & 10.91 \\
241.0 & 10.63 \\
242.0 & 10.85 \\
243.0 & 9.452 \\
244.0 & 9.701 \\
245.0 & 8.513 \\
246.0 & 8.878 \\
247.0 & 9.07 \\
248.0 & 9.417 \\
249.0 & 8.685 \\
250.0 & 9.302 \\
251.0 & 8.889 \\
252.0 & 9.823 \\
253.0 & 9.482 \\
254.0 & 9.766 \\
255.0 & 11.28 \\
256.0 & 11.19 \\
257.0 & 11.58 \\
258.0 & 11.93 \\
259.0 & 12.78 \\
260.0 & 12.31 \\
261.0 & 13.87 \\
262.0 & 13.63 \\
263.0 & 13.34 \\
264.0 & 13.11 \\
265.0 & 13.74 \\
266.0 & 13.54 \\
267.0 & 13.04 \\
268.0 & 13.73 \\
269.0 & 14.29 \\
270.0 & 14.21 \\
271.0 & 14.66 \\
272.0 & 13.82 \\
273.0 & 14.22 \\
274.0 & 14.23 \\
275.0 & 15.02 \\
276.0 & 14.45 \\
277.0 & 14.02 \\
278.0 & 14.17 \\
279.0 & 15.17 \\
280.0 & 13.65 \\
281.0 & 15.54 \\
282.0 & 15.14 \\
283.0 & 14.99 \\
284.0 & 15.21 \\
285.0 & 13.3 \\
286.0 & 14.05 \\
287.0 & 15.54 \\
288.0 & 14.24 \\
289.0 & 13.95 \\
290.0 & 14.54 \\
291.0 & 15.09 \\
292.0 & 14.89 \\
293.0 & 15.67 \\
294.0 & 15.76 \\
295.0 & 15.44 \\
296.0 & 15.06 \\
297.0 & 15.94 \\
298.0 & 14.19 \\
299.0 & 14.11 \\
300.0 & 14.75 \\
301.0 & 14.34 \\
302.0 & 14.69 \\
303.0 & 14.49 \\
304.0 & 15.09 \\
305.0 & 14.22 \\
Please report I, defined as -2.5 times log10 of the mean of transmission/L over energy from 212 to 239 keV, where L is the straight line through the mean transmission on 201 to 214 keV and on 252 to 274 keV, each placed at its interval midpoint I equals 0.03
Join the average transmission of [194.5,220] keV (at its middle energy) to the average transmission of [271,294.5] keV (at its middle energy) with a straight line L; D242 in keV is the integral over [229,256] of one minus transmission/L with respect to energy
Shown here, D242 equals 6.2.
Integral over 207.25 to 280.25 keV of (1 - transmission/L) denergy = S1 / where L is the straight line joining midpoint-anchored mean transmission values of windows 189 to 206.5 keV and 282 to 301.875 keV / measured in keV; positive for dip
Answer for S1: 8.4 keV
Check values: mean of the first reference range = 13.8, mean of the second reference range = 14.8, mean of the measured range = 12.6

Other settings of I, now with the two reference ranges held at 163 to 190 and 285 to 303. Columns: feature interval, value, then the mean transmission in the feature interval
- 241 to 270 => 0.26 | 11.3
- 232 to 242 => 0.18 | 12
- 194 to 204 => 0.01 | 13.8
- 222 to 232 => 0.03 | 13.7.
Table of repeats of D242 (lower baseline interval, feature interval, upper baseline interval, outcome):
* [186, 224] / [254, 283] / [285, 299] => 1.9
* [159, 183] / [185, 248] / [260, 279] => 3.3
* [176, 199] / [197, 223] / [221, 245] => -1.0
